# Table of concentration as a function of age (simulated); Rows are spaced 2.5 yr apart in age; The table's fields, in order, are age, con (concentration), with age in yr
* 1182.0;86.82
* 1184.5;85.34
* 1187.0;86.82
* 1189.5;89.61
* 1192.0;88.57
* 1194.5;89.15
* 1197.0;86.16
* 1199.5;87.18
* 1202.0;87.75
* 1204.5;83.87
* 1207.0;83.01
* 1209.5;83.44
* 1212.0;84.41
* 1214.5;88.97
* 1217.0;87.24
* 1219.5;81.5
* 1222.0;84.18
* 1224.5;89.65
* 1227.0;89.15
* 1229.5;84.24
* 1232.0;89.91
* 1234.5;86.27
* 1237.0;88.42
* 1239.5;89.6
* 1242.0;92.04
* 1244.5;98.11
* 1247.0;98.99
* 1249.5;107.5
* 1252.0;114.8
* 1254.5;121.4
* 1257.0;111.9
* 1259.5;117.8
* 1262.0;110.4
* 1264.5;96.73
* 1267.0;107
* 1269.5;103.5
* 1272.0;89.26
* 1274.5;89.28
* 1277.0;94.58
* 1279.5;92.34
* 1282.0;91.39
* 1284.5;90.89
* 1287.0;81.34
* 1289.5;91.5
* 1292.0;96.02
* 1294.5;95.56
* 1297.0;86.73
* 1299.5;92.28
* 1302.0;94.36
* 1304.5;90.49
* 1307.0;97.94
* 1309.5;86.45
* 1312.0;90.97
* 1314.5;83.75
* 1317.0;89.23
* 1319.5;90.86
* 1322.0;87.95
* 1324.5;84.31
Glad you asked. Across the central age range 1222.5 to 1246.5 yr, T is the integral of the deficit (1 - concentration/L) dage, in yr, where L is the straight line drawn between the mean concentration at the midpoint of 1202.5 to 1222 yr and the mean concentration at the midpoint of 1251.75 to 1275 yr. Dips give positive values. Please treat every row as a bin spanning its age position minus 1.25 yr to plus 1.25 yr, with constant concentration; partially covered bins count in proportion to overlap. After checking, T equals 1.1 yr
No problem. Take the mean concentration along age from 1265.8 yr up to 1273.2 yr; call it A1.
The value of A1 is 99.9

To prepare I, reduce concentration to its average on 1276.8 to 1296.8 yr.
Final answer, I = 91.3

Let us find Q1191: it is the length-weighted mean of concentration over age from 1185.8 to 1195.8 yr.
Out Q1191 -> 88.5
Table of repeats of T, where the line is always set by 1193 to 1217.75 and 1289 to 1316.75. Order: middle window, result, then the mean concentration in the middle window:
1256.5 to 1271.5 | -2.9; 107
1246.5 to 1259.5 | -3.5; 112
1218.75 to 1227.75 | 0.1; 86.2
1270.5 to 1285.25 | -0.2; 91.5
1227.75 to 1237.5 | 0.0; 87.2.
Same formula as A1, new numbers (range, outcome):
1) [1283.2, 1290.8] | 88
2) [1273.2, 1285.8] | 91.6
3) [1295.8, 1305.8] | 91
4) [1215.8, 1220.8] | 84.3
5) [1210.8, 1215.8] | 86.7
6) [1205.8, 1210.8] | 83.2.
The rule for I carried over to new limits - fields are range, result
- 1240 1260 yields 107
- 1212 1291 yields 95.3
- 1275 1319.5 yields 90.9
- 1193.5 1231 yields 86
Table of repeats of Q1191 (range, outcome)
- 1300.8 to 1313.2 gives 92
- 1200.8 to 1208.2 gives 84.9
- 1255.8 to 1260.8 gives 115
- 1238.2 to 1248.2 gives 94.6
